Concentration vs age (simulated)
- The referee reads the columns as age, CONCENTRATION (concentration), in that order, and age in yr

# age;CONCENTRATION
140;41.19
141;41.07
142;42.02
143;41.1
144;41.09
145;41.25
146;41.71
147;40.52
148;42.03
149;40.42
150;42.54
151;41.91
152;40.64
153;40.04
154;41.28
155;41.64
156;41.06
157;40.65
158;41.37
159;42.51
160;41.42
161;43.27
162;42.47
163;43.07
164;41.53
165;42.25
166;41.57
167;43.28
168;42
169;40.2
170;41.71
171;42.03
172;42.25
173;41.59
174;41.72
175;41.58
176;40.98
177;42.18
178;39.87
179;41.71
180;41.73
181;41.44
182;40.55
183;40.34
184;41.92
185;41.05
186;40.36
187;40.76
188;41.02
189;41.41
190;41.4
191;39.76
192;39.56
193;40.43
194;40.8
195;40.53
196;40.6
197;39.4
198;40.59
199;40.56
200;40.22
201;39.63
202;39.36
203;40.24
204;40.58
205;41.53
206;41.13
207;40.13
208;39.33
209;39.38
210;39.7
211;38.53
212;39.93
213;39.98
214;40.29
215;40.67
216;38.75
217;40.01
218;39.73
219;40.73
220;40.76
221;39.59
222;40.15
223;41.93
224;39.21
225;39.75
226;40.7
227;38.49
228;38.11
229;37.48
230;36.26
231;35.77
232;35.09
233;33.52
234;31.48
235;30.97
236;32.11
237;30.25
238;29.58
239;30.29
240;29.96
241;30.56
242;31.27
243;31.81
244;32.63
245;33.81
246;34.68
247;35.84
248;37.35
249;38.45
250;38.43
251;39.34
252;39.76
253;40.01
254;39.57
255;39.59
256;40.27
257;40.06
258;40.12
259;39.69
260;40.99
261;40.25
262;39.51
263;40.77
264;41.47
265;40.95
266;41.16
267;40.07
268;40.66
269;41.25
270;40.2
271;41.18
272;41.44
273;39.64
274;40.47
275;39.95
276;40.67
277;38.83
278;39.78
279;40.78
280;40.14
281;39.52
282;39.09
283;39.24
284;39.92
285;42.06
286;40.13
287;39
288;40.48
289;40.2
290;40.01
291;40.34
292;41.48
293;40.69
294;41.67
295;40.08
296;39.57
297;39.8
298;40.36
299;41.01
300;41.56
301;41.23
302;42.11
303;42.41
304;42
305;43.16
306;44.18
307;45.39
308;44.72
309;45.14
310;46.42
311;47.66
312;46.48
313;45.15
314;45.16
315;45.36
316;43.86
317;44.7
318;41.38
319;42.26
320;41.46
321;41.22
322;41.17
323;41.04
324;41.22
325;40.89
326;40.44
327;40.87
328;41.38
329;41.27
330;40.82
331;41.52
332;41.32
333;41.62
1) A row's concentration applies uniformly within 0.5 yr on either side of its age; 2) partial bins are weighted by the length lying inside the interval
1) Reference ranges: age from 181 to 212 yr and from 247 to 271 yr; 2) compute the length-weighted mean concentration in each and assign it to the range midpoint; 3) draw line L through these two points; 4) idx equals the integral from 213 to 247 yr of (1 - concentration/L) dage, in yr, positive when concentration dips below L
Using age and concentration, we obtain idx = 3.5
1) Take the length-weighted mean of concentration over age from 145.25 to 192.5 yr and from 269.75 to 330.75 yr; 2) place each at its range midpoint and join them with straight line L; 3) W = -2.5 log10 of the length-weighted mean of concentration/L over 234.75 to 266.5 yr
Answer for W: 0.14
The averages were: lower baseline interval 41.4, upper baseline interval 41.6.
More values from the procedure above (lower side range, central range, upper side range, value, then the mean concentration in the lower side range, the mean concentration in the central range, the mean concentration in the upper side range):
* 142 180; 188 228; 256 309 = 0.03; 41.6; 40.1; 40.8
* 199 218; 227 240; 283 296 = 0.20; 40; 33.5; 40.4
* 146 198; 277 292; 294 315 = 0.07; 41.3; 40.1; 43.2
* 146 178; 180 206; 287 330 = 0.03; 41.6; 40.6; 42.3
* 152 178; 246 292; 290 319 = 0.07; 41.7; 39.9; 42.9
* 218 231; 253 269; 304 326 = 0.02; 39.3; 40.4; 43.6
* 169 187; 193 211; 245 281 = 0.02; 41.3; 40.2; 39.7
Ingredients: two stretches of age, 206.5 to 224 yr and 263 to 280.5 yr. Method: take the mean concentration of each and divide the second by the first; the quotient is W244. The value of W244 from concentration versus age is 1.01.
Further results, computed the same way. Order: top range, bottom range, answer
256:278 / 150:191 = 0.97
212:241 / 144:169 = 0.88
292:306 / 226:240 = 1.22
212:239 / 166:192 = 0.90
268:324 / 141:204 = 1.01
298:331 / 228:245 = 1.31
